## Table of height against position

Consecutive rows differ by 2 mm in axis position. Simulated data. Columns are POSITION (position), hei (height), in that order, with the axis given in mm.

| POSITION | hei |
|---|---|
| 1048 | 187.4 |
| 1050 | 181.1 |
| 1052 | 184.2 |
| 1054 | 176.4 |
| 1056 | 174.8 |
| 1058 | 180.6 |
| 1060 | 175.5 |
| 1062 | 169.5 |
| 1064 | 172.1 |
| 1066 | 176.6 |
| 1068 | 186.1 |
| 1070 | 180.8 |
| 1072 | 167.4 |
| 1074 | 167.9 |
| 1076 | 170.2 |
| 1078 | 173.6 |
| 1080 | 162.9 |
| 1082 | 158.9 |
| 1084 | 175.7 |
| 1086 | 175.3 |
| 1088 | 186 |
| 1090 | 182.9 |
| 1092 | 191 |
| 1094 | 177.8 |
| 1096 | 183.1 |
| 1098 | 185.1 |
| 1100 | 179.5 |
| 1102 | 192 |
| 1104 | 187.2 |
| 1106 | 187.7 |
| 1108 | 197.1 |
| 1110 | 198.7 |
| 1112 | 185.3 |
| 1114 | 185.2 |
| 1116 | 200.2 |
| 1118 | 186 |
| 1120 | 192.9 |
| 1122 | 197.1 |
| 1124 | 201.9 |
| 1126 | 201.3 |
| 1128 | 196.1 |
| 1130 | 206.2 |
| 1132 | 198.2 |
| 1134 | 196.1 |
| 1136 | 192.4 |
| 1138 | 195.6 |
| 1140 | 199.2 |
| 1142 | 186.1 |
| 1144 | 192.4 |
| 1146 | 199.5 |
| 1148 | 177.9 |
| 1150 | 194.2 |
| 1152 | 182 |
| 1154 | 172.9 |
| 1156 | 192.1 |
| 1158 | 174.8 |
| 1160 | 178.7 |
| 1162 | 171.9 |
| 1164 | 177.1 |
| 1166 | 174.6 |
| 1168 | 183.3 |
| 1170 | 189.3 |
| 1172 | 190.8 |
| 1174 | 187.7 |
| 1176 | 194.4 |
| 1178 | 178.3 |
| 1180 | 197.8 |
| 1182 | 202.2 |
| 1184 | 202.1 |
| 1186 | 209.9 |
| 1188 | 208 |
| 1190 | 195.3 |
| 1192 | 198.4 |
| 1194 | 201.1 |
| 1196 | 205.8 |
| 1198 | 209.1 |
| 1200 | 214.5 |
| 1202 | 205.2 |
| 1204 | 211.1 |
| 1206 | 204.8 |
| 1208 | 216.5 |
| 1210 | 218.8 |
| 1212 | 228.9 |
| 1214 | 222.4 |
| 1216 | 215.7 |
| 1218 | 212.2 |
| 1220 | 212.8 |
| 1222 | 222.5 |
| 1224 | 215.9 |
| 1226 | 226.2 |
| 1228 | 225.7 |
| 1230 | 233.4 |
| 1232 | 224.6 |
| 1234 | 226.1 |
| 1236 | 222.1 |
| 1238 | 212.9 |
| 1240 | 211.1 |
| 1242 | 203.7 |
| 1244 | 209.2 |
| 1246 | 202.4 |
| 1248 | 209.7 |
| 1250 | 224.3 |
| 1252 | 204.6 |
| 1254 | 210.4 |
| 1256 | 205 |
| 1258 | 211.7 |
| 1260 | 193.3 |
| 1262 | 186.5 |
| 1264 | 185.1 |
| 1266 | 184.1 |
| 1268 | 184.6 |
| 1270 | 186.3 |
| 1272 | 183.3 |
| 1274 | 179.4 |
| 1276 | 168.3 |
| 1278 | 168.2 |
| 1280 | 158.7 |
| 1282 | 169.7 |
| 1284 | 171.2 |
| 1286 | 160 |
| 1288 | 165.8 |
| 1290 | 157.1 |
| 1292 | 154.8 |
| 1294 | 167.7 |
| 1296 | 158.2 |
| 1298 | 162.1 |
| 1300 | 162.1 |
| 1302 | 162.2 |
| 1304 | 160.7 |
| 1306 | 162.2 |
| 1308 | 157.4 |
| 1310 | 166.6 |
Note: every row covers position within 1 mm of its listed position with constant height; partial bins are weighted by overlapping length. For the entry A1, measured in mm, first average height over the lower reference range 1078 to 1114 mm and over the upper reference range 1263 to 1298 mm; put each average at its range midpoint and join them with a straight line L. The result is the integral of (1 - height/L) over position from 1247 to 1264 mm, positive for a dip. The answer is -3.2 mm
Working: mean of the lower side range 183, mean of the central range 204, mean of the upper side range 170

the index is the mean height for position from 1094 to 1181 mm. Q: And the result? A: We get 189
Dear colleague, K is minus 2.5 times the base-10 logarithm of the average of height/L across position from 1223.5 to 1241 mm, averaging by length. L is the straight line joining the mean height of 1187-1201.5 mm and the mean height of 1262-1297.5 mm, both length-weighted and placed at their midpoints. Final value -0.17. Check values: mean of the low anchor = 205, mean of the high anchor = 171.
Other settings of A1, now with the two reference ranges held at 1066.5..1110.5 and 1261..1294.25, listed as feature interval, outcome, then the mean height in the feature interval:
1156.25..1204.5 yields -4.83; 194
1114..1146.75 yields -3.23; 196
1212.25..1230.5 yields -4.80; 221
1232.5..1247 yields -3.24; 213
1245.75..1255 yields -1.99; 211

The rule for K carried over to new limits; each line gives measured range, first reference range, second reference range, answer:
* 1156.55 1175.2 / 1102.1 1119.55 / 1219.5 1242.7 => 0.13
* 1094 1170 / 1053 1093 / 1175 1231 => 0.01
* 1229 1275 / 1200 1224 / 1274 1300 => -0.09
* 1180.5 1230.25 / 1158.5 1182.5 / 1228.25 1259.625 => -0.07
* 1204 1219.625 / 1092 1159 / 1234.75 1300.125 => -0.15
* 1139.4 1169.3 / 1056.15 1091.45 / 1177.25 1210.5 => 0.06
